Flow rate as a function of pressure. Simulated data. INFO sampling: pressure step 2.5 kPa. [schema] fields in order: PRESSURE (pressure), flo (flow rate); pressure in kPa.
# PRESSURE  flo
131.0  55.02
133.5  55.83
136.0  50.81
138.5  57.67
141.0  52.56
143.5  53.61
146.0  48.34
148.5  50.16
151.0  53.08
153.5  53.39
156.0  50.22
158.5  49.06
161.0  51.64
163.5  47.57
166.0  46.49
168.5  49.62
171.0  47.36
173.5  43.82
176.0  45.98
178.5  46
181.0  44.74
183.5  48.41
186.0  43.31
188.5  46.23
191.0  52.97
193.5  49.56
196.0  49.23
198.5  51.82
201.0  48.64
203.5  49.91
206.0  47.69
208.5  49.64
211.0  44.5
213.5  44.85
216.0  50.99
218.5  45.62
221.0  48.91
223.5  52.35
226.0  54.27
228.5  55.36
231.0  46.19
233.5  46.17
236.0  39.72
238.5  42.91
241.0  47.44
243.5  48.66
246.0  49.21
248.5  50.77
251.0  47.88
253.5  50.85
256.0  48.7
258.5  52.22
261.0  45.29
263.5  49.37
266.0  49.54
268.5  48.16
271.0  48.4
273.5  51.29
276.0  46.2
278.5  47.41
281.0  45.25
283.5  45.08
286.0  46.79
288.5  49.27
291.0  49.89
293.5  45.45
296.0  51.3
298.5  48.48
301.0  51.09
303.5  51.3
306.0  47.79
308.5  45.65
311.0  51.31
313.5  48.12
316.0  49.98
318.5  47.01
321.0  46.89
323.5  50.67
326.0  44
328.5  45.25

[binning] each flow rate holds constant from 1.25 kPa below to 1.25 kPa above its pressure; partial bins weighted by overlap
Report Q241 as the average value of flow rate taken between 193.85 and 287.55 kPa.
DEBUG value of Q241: 48.3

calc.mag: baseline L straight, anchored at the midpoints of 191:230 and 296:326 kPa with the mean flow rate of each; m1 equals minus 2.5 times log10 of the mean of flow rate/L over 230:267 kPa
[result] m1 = 0.04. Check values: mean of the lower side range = 49.6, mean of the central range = 47.7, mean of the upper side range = 48.8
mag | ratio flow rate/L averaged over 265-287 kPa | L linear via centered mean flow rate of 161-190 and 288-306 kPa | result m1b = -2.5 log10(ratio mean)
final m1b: 0.03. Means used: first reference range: 46.6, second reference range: 49.4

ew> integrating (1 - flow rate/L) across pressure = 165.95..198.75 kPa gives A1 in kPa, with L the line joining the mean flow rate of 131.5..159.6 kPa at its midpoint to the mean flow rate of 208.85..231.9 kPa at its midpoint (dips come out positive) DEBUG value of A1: 2.2 kPa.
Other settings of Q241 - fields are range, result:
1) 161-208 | 47.9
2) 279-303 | 48.1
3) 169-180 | 46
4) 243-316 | 48.7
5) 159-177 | 47.6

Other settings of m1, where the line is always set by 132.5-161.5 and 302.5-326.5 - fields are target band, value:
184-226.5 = 0.05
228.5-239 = 0.11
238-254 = 0.03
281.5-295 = 0.04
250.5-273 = 0.01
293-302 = -0.01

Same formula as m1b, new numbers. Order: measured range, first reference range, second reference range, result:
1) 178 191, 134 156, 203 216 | 0.07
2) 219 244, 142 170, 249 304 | 0.03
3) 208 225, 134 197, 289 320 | 0.02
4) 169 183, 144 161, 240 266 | 0.10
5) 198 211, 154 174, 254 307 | -0.01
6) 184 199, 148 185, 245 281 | 0.00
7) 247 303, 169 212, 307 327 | -0.02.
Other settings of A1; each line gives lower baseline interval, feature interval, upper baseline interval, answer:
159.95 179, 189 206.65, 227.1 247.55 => -1.00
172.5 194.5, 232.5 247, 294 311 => 0.71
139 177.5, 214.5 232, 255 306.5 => -0.52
